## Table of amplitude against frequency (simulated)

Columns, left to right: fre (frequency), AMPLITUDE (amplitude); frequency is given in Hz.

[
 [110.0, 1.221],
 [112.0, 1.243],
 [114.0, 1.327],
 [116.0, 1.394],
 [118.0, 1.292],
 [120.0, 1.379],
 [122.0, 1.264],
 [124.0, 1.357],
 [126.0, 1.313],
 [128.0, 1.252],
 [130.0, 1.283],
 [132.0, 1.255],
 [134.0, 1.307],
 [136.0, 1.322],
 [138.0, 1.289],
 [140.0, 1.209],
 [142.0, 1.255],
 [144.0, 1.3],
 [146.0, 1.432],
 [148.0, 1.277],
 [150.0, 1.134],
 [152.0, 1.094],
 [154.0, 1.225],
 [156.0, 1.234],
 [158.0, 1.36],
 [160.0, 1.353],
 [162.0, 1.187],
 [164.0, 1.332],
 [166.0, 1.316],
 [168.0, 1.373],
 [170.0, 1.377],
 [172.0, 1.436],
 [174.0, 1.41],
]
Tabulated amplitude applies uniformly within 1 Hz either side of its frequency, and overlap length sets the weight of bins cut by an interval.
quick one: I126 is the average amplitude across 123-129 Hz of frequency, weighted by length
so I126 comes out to 1.31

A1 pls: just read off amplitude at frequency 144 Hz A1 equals 1.3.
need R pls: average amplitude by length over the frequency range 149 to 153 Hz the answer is 1.11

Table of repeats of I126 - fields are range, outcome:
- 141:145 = 1.28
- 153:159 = 1.27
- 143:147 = 1.37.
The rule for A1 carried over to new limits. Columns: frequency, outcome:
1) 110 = 1.221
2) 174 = 1.41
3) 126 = 1.313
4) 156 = 1.234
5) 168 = 1.373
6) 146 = 1.432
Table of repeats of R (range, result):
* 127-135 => 1.27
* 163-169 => 1.34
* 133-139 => 1.31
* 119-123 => 1.32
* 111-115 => 1.29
